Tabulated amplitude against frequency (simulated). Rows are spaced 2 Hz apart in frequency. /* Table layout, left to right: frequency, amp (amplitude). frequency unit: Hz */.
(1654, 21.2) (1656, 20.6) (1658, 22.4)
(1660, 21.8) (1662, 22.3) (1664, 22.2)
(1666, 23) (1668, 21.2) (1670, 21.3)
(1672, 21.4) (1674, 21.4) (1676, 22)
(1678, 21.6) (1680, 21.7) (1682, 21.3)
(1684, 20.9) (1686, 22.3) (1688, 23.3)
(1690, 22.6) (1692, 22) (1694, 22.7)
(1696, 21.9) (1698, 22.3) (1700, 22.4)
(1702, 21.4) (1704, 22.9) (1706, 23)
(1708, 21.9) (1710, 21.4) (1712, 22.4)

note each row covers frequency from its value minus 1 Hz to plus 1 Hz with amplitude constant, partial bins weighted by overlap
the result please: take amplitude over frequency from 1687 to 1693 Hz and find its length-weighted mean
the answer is 22.6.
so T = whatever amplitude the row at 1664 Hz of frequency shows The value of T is 22.2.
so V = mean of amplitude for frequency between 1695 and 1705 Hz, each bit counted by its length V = 22.2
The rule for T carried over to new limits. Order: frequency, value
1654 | 21.2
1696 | 21.9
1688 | 23.3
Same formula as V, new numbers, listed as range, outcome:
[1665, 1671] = 21.8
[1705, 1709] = 22.4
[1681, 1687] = 21.5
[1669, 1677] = 21.5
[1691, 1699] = 22.2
